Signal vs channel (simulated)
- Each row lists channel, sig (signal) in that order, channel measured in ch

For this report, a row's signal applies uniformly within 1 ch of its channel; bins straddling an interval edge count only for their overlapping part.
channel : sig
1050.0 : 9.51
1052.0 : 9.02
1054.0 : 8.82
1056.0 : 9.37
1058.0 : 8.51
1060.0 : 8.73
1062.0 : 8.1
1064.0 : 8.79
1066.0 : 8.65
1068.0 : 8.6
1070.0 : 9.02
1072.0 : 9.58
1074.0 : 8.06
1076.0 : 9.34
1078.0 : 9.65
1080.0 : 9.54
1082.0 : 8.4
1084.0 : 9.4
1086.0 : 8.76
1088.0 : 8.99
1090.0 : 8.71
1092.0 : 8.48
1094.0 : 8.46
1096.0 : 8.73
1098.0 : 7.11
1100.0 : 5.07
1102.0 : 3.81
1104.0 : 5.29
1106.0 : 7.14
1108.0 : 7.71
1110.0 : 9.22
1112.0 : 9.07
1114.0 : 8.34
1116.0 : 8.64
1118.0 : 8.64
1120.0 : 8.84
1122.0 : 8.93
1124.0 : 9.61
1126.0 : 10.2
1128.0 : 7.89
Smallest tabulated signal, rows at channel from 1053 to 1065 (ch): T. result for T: 8.1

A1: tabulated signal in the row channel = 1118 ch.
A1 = 8.64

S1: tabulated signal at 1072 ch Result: 9.58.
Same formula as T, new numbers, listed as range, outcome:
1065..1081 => 8.06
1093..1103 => 3.81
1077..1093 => 8.4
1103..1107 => 5.29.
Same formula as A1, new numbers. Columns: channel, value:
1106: 7.14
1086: 8.76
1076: 9.34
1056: 9.37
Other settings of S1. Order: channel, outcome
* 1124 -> 9.61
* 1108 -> 7.71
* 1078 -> 9.65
